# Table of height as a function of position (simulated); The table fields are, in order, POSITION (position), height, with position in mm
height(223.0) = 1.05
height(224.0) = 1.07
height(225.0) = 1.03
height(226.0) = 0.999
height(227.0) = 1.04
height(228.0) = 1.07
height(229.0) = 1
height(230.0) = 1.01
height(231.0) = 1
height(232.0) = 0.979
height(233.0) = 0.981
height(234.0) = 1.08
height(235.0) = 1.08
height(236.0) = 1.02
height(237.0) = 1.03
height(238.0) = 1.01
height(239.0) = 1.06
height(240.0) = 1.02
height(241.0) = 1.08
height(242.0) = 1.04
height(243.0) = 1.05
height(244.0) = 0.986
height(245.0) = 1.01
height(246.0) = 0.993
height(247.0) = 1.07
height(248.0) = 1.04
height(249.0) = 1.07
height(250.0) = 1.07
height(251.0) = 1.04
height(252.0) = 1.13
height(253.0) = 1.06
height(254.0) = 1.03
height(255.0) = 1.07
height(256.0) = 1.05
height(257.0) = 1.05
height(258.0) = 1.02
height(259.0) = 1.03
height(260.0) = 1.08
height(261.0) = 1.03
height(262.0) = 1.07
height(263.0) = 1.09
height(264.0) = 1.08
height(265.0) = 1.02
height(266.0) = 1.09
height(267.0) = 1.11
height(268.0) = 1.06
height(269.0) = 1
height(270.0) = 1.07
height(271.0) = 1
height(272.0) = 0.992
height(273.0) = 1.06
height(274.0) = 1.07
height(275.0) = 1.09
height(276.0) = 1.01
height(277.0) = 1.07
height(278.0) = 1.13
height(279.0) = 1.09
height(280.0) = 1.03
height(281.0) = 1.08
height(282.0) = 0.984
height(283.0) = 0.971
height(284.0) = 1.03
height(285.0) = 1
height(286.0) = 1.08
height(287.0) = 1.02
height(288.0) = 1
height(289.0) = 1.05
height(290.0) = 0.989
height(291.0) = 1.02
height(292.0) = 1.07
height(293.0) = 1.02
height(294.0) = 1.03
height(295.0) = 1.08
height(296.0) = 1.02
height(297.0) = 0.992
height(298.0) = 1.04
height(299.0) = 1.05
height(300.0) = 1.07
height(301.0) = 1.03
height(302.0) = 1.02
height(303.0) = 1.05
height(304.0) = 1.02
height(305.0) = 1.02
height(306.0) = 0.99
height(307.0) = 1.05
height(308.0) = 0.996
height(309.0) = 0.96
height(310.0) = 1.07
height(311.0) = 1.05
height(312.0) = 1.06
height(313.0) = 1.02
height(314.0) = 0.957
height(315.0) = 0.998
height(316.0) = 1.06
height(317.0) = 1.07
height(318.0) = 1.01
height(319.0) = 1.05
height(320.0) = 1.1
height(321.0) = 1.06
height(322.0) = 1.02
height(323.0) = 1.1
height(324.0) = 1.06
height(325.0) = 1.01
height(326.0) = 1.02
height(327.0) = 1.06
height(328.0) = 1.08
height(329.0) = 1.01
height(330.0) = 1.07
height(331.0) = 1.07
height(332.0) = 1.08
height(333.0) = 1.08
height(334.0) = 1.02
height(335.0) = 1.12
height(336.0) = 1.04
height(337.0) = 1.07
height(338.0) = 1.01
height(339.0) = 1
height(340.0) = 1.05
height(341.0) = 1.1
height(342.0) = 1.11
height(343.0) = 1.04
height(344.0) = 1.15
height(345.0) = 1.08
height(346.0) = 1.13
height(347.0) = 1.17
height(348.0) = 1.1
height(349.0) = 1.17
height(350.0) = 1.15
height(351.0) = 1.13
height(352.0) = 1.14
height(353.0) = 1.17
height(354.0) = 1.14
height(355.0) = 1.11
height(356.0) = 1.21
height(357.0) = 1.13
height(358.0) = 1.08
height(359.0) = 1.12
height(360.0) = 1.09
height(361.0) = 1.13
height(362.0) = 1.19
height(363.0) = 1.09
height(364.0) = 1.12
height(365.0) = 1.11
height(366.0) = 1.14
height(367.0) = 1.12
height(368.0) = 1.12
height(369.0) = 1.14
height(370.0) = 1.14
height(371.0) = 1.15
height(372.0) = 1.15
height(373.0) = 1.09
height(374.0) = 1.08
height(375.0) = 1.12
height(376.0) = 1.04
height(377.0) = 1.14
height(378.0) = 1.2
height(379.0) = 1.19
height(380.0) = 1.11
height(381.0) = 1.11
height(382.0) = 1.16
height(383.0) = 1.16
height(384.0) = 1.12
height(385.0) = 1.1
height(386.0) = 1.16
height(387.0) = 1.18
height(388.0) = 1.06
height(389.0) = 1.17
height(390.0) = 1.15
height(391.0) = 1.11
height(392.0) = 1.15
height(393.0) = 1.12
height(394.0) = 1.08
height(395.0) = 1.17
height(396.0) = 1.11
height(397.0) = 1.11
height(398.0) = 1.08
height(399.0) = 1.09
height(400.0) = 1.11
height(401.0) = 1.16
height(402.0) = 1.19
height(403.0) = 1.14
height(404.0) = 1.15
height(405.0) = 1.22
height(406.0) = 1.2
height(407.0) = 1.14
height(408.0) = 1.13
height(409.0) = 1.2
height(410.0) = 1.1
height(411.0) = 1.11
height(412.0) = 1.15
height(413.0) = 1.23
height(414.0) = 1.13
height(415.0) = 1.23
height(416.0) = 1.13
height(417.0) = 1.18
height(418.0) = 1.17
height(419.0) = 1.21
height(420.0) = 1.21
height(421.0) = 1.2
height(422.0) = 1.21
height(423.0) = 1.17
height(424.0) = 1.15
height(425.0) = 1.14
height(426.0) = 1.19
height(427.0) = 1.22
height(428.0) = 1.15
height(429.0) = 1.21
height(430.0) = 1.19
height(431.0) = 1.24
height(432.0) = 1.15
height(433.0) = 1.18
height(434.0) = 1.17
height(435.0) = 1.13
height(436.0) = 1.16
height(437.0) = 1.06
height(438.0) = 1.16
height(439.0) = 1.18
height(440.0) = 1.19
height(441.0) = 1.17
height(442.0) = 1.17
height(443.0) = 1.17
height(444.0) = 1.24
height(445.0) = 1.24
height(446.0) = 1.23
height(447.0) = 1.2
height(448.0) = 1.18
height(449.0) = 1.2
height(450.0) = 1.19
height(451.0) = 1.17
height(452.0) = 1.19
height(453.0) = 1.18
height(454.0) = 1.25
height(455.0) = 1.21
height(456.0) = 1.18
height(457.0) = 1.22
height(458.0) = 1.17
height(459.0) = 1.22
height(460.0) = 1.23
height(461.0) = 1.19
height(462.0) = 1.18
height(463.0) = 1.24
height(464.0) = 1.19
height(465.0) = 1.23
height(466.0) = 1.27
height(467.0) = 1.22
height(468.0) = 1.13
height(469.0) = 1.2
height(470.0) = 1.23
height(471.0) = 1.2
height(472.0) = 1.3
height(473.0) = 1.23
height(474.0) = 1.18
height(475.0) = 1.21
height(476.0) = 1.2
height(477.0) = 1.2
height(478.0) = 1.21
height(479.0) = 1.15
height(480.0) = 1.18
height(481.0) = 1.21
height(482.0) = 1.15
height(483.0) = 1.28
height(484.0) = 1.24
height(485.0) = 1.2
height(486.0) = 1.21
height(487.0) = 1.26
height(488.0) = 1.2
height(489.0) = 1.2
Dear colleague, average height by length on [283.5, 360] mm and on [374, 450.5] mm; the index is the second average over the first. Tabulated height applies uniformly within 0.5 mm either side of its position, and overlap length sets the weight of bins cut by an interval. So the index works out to 1.1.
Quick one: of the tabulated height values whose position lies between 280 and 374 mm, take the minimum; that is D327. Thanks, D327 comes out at 0.957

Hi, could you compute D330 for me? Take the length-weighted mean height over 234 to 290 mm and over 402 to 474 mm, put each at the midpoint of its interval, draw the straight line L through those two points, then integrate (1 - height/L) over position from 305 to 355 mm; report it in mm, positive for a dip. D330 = 1.6 mm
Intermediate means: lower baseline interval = 1.05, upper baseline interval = 1.19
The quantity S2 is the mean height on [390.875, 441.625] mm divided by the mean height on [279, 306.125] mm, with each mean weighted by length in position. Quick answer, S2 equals 1.1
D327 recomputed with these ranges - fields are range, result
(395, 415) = 1.08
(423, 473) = 1.06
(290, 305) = 0.989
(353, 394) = 1.04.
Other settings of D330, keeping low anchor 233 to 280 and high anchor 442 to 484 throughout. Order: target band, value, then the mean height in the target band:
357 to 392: 0.4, 1.13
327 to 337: 0.4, 1.06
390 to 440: 0.5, 1.16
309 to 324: 0.7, 1.04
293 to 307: 0.7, 1.03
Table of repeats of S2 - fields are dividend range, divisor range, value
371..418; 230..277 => 1.09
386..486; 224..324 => 1.13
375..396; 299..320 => 1.10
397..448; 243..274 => 1.12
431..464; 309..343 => 1.13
